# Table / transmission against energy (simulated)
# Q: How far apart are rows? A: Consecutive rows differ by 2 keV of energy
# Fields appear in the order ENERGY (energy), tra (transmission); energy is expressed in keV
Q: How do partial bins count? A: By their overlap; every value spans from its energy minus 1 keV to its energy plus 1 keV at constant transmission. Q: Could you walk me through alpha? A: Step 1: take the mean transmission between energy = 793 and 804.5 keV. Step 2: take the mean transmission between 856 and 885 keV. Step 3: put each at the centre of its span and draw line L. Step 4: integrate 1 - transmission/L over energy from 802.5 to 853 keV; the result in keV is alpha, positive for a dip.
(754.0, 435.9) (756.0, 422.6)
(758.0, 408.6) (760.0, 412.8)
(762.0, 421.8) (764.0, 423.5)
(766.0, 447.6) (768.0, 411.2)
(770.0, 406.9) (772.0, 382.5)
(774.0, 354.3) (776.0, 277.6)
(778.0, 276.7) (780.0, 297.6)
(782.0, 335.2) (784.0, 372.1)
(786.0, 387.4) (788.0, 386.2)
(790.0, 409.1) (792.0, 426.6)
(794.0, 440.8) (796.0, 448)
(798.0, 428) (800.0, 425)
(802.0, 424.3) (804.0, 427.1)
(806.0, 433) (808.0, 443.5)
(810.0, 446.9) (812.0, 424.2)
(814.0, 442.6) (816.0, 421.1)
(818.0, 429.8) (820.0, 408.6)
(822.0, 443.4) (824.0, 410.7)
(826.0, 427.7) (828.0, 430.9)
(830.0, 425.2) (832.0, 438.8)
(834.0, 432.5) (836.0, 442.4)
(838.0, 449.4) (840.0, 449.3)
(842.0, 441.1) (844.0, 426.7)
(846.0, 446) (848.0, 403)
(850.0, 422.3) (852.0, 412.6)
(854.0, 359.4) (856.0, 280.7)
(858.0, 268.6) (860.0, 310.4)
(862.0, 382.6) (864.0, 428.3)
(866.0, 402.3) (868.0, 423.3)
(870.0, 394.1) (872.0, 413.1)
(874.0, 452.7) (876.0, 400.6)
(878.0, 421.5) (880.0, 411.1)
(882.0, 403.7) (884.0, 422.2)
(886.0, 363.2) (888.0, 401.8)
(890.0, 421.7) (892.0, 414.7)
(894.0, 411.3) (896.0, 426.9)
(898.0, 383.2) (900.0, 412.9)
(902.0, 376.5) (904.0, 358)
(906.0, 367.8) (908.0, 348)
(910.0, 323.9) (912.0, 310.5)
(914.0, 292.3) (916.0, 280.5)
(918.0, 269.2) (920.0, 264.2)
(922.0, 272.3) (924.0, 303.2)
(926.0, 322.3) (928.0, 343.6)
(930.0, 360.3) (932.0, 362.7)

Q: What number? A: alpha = -1.87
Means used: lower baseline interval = 432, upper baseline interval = 391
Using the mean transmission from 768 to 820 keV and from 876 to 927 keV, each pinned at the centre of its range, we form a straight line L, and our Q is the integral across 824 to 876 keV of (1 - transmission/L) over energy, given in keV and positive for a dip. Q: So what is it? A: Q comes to -3.8 keV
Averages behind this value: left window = 398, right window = 360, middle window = 407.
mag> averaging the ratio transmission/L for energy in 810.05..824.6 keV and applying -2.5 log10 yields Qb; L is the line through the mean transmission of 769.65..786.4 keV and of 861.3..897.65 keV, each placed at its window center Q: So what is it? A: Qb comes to -0.17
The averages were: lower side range 339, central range 428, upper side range 411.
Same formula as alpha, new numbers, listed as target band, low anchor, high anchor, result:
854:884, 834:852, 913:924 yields -0.6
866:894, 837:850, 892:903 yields 0.2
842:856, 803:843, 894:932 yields 0.1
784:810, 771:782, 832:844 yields -4.5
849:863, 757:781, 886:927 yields 0.4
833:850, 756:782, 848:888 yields -2.2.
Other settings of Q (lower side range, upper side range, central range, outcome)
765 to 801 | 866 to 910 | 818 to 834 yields -1.5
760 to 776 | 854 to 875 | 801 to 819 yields -2.0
